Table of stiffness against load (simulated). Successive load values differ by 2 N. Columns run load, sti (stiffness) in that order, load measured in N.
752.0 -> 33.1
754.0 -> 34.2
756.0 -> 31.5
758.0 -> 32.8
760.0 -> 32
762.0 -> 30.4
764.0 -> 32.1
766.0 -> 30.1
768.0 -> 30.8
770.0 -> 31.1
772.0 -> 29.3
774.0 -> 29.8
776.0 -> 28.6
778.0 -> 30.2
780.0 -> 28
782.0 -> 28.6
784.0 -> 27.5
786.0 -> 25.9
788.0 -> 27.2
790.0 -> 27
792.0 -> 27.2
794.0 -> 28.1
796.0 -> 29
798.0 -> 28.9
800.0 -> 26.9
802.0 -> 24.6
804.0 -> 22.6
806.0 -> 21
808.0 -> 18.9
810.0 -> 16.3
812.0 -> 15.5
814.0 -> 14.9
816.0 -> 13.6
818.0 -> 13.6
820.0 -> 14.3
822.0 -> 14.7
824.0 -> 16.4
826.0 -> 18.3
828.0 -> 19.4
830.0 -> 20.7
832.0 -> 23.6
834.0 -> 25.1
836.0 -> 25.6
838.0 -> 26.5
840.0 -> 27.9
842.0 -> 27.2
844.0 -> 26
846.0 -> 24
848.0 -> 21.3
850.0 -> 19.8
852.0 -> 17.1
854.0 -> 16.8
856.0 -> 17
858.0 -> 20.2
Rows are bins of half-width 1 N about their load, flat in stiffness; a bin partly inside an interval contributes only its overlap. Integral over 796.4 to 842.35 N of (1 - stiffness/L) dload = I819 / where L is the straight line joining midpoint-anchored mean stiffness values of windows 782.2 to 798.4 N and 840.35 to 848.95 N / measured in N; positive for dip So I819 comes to 9.5 N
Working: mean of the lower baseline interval 27.6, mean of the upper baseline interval 24.9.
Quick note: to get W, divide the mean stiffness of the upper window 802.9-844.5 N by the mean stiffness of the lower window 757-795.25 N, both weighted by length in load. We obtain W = 0.68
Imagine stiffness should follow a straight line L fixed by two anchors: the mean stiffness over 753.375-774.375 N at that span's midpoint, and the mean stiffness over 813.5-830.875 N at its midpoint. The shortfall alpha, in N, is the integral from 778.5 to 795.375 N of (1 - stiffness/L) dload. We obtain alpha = -1.5 N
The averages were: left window 31.3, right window 16.2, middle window 27.6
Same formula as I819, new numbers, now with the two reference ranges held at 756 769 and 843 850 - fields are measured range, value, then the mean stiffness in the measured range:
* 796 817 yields 5.0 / 20.7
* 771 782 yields 0.3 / 29.1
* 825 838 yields 1.1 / 22.5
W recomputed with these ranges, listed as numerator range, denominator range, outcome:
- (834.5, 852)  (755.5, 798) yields 0.83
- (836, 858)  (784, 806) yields 0.85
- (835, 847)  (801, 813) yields 1.32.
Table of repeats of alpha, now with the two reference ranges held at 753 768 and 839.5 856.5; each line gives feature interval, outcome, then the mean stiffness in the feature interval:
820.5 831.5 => 2.86 N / 18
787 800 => 0.10 N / 27.8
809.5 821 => 4.93 N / 14.6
